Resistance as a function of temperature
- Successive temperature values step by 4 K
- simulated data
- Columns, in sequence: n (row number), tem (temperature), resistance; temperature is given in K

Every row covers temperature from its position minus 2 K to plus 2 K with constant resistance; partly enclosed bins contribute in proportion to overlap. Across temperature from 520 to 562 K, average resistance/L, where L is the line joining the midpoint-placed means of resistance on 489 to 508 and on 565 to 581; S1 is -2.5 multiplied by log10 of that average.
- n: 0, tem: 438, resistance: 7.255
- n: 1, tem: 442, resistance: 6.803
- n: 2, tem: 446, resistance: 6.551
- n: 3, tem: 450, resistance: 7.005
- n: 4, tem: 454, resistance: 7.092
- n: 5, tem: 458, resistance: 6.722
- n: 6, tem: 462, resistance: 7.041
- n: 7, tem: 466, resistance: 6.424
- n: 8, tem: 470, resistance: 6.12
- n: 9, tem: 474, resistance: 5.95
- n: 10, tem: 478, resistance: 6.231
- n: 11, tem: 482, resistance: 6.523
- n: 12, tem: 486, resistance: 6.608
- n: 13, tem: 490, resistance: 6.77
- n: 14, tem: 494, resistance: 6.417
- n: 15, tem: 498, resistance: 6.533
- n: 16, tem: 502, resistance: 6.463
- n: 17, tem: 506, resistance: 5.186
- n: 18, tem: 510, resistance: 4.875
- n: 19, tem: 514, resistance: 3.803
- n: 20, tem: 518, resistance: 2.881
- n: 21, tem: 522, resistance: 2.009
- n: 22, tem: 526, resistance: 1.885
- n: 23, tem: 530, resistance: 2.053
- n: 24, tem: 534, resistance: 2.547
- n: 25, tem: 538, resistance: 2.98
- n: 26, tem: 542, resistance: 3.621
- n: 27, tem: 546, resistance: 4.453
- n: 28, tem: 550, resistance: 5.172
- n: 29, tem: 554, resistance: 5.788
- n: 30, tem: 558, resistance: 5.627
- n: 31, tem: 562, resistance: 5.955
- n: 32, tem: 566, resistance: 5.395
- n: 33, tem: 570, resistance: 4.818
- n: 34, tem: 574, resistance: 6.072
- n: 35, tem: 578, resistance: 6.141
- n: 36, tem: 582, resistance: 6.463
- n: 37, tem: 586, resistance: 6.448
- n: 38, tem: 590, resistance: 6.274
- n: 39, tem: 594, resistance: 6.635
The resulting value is 0.50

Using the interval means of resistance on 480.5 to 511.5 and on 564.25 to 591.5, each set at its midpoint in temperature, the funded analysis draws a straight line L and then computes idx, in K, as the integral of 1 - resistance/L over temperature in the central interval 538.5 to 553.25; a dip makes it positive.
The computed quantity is 4.0 K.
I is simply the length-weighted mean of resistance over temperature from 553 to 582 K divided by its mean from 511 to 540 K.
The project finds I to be 2.1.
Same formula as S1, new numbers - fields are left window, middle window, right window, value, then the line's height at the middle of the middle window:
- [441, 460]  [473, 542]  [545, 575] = 0.311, 6.1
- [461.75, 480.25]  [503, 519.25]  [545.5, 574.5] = 0.324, 5.9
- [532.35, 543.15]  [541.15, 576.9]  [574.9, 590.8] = -0.170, 4.58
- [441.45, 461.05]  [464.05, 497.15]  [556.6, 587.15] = 0.036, 6.61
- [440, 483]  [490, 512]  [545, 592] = 0.055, 6.28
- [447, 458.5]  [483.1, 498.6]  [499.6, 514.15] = -0.143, 5.77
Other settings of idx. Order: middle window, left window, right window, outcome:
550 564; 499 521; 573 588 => 0.1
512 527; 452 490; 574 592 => 8.7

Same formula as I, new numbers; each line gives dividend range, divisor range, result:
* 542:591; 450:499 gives 0.86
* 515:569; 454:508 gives 0.61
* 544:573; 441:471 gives 0.79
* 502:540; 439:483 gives 0.50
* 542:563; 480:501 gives 0.79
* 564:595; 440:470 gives 0.89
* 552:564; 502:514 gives 1.14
